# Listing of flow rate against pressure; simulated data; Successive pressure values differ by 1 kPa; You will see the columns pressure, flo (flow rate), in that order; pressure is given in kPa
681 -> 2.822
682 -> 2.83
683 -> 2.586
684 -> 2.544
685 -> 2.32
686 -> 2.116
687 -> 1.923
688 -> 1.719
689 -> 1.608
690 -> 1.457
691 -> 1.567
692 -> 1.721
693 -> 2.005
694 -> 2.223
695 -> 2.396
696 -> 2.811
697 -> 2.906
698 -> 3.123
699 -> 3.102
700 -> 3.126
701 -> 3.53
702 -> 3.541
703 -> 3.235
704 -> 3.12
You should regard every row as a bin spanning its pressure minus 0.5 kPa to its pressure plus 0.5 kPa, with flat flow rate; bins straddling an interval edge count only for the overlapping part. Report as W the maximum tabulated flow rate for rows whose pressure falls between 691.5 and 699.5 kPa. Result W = 3.123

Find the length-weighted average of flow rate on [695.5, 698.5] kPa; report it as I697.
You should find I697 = 2.95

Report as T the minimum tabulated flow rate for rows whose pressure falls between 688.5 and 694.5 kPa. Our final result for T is 1.457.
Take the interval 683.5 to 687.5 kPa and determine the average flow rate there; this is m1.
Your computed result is 2.23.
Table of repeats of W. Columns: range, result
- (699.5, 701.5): 3.53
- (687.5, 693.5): 2.005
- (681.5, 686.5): 2.83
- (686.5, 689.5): 1.923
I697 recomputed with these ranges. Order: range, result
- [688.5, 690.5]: 1.53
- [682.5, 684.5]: 2.56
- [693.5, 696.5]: 2.48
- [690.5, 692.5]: 1.64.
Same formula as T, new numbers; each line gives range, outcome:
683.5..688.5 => 1.719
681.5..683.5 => 2.586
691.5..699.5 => 1.721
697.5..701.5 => 3.102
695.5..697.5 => 2.811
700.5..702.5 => 3.53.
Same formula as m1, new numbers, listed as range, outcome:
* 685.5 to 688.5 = 1.92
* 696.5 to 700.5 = 3.06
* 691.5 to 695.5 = 2.09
